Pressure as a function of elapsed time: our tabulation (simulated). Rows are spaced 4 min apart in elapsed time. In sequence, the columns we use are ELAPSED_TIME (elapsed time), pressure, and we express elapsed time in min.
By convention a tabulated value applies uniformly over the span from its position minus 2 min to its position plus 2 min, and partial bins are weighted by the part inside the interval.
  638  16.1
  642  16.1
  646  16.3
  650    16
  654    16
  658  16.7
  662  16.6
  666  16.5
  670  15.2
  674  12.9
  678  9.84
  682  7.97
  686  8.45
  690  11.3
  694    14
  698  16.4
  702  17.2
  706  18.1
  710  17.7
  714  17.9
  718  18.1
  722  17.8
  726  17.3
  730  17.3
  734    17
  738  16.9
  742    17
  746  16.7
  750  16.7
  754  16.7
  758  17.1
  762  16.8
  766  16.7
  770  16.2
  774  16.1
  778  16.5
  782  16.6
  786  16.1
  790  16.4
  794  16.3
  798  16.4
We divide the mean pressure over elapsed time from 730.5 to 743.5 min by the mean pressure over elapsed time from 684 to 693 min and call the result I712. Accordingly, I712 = 1.65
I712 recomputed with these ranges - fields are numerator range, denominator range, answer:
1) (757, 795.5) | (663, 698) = 1.33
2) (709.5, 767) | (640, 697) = 1.24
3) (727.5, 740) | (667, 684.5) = 1.46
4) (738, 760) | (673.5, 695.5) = 1.60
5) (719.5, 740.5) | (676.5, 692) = 1.84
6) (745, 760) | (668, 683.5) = 1.45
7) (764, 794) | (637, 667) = 1.00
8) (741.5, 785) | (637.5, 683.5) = 1.13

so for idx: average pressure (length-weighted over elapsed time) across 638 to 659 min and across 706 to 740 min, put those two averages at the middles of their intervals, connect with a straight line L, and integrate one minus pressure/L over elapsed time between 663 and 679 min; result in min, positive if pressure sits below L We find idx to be 2.5 min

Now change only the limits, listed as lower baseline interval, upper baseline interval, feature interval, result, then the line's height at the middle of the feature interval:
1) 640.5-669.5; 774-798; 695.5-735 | -2.8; 16.3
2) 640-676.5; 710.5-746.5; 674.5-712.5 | 7.2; 16.6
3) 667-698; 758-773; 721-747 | -4.1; 14.8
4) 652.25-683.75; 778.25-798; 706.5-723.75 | -3.4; 14.9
